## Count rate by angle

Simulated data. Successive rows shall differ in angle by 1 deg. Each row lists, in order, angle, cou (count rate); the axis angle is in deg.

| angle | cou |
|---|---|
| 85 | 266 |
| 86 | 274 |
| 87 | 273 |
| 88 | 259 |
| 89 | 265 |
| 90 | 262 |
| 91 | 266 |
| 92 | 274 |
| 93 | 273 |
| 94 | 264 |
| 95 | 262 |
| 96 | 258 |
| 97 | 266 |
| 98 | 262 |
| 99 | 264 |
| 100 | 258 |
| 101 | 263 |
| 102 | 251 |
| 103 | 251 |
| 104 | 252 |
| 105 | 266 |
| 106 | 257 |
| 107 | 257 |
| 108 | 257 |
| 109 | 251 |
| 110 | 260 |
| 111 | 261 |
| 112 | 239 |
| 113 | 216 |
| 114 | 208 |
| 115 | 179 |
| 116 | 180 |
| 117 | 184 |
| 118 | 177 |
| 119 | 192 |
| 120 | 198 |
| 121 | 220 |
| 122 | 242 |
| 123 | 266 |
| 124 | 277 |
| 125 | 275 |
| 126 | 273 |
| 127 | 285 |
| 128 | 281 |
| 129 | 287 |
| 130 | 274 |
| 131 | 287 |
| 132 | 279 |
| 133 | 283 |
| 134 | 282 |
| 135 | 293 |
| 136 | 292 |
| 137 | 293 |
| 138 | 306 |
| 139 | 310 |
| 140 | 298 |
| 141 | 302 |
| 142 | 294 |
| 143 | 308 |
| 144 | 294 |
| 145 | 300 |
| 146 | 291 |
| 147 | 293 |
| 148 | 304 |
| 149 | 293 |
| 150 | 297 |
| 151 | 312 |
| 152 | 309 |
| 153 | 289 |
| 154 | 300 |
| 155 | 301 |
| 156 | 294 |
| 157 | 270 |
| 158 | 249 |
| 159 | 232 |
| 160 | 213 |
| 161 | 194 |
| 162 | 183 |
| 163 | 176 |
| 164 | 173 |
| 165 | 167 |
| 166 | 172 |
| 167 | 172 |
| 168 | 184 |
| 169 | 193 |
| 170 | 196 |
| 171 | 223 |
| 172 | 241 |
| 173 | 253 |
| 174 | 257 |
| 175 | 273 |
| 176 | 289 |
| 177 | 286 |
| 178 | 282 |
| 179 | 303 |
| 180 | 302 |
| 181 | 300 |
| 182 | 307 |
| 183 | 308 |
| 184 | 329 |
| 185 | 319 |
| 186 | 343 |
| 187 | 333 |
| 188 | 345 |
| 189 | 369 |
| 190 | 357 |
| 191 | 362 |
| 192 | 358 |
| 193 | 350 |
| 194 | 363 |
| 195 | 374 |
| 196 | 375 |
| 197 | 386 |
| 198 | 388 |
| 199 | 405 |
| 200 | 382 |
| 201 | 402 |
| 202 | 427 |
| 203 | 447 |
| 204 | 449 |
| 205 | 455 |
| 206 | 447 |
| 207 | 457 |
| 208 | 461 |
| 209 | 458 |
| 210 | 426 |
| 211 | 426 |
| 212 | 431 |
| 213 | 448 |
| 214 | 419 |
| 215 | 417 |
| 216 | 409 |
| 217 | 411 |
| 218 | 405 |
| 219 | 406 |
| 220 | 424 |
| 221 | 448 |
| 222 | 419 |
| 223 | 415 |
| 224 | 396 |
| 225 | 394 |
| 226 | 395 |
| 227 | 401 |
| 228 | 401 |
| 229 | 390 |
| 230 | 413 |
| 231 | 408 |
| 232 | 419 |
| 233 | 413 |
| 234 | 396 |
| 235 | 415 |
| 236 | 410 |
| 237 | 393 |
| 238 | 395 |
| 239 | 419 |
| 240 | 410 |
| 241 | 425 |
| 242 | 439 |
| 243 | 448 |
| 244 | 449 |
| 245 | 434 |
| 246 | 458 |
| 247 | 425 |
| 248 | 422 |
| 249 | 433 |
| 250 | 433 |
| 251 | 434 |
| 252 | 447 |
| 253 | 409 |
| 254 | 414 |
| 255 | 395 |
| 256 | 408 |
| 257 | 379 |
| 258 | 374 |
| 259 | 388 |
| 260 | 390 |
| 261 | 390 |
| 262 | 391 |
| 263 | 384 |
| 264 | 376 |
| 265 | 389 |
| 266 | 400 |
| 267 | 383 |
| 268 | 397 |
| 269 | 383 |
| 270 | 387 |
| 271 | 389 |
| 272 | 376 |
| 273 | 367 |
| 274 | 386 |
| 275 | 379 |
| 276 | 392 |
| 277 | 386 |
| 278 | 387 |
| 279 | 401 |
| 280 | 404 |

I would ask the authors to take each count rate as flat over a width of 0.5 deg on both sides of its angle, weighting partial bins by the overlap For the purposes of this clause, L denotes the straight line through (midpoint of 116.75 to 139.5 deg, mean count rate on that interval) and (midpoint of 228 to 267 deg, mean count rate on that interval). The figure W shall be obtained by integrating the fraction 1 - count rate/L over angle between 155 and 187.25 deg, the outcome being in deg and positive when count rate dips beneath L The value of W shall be 6.84 deg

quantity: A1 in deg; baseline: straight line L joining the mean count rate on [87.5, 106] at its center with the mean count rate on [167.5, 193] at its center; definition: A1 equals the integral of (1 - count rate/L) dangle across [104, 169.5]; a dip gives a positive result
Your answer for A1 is 5.28 deg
